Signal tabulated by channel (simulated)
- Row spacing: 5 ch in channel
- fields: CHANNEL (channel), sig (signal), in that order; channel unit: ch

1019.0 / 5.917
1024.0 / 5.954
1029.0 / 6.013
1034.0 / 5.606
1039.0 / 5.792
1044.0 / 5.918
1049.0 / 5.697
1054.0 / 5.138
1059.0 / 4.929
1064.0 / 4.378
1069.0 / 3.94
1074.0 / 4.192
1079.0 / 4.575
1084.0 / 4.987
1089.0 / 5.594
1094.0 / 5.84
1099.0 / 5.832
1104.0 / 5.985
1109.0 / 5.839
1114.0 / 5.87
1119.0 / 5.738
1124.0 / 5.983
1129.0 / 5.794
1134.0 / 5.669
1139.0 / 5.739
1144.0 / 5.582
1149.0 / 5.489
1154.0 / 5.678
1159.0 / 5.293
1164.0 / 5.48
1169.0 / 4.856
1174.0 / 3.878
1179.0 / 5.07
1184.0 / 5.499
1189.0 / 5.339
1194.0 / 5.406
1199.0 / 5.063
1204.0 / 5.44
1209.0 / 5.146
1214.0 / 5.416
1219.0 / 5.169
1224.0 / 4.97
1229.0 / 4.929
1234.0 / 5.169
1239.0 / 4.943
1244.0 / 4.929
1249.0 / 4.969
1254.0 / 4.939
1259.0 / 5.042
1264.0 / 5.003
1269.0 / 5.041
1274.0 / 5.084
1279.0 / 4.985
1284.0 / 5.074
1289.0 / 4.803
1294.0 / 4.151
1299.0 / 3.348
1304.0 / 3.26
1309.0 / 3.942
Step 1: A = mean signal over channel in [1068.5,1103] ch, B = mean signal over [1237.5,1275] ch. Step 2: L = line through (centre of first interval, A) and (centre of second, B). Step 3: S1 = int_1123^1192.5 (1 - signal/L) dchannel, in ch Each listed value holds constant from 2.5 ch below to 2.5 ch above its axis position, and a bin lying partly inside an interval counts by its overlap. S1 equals -4.34 ch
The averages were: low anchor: 5.1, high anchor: 4.99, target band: 5.37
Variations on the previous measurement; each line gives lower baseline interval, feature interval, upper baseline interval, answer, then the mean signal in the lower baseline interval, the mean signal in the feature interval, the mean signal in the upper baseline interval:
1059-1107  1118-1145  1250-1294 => -4.0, 5.04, 5.76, 4.95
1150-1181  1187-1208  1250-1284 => -1.0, 5.06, 5.3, 5.02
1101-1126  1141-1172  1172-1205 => 0.3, 5.88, 5.38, 5.1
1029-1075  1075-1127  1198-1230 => -4.3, 5.15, 5.58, 5.18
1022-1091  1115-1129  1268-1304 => -2.4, 5.19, 5.85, 4.53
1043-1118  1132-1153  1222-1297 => -2.0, 5.24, 5.62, 4.92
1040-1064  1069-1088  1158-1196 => 2.5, 5.34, 4.58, 5.09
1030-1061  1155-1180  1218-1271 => 1.3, 5.55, 4.95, 5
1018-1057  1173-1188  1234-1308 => 0.4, 5.74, 4.96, 4.69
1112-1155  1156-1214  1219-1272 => 2.6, 5.73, 5.15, 5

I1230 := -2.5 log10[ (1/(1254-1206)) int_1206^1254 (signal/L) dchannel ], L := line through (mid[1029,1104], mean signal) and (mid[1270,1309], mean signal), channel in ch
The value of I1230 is -0.10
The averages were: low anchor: 5.23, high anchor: 4.38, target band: 5.07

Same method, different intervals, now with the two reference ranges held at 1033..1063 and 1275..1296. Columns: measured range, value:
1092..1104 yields -0.11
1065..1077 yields 0.29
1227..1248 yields -0.01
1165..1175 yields 0.11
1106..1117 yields -0.11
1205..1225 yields -0.05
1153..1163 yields -0.06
